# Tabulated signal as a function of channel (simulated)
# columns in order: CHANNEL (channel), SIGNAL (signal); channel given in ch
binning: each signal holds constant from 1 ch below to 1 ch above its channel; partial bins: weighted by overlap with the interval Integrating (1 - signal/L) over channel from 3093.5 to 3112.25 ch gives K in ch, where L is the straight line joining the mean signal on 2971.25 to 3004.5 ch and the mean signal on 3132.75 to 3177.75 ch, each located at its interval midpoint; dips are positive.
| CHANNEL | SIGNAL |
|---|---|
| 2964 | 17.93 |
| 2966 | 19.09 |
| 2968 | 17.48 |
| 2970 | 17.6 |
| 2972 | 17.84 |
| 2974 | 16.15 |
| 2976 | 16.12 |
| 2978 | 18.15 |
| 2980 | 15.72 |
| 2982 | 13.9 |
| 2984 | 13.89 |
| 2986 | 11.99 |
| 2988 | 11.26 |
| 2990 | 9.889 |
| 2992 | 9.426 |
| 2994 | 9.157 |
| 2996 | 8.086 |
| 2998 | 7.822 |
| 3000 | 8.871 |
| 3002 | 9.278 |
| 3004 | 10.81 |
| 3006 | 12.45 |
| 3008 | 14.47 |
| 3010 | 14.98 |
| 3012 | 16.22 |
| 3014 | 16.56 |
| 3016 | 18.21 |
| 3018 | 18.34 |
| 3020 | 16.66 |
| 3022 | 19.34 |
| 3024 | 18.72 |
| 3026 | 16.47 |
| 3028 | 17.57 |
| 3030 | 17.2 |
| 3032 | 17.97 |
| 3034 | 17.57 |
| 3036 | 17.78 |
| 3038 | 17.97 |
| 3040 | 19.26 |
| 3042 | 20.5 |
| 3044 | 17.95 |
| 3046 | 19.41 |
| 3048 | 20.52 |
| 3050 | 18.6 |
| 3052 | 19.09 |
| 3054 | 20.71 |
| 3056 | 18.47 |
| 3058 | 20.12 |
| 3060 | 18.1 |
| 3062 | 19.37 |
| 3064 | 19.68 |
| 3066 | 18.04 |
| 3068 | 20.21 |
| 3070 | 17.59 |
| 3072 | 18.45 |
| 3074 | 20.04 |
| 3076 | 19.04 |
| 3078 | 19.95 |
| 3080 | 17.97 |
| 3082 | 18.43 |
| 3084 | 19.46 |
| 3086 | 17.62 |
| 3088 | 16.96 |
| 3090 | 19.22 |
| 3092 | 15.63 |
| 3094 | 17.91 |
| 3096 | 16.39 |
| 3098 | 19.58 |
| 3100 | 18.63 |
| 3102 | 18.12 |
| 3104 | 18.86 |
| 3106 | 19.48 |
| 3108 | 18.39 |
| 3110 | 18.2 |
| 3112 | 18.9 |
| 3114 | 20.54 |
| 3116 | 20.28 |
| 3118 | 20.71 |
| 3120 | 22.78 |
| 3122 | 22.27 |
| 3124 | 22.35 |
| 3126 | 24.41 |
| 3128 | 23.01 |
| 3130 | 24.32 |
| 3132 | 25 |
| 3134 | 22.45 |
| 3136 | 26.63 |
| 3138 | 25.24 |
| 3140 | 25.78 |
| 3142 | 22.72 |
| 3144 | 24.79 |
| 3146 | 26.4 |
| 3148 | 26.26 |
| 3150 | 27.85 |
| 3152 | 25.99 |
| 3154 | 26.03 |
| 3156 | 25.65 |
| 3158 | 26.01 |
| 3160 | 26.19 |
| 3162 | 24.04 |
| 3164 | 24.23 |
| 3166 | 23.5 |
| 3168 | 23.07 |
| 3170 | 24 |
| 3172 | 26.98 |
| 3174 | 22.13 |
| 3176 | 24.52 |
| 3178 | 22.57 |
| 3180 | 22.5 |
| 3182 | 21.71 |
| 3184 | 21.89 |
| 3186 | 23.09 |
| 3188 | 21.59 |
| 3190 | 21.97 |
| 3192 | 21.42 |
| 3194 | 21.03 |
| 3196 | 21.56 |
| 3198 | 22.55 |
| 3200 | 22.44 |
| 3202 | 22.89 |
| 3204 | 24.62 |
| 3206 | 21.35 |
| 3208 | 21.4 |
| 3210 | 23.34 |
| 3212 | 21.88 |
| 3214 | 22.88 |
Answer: 2.3 ch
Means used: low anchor 12.2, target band 18.4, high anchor 25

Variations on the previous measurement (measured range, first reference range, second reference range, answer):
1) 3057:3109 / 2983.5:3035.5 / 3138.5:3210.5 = -0.86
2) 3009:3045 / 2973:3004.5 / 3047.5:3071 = -4.33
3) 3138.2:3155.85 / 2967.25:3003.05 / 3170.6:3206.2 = -4.31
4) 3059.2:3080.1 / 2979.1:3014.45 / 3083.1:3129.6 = -2.45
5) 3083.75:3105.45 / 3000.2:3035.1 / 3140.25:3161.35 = 3.59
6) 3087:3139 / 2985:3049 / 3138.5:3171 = 3.67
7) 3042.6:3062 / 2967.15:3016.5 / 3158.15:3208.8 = -3.35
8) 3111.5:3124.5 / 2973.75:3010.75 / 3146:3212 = -0.85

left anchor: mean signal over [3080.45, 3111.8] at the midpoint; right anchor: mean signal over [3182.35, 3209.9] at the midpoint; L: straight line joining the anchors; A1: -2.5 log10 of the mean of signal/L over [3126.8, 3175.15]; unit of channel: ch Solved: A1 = -0.22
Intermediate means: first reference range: 18.2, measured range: 24.9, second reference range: 22.2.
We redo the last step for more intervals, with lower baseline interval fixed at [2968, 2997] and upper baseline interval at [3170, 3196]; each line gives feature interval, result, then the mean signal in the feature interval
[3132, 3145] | -0.19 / 24.6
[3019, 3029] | -0.15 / 17.8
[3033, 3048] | -0.16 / 18.8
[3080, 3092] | 0.01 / 18.1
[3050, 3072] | -0.12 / 19.1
